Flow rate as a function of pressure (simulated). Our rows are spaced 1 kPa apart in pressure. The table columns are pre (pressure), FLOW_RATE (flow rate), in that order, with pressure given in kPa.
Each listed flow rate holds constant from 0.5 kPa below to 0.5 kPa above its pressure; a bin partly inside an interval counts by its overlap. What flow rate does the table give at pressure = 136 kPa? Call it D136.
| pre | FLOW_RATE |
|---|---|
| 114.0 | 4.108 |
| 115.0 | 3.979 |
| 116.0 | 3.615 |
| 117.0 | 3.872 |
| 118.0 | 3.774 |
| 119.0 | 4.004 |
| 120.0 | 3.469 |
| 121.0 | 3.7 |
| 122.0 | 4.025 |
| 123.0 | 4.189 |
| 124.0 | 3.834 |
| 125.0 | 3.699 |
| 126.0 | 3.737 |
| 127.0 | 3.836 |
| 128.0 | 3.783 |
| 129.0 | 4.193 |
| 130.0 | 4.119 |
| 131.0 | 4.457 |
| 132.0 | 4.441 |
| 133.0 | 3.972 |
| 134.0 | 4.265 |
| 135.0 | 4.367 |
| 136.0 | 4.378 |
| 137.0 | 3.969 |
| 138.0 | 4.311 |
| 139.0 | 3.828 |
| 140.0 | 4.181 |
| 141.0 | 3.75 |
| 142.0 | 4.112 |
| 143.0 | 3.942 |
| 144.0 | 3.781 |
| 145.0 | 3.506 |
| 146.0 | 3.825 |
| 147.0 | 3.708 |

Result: 4.378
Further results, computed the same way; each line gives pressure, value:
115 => 3.979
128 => 3.783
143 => 3.942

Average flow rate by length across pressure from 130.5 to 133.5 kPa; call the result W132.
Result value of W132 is 4.29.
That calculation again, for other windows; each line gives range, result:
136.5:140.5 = 4.07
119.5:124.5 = 3.84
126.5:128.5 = 3.81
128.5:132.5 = 4.3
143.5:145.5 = 3.64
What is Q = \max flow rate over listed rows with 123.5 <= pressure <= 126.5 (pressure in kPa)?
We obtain 3.834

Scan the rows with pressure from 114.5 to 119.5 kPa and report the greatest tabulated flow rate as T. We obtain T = 4.004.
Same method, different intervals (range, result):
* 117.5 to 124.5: 4.189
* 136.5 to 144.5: 4.311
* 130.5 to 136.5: 4.457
